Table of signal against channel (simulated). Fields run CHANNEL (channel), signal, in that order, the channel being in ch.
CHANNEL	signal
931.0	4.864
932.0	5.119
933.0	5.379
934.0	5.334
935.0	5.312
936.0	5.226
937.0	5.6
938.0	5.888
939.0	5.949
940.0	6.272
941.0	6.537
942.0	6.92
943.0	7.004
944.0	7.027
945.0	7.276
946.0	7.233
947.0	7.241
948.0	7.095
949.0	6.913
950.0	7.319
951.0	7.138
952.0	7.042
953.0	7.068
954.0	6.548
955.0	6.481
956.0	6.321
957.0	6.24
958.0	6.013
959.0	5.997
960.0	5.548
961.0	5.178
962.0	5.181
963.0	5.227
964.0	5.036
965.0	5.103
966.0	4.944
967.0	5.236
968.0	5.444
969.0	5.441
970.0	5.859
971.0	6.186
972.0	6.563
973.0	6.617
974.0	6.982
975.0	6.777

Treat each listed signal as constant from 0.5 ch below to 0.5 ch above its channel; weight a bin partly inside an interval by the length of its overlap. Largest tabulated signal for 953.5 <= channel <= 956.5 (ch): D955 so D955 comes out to 6.548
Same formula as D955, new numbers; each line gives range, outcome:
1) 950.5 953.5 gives 7.138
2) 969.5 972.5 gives 6.563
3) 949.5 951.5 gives 7.319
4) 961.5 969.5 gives 5.444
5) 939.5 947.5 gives 7.276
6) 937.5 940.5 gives 6.272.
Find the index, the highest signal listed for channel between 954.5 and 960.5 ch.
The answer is 6.481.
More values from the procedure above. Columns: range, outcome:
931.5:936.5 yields 5.379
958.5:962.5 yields 5.997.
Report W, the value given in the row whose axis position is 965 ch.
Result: 5.103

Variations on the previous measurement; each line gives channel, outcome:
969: 5.441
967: 5.236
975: 6.777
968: 5.444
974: 6.982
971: 6.186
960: 5.548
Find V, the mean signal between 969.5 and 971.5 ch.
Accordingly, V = 6.02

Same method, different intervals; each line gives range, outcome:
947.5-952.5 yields 7.1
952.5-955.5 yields 6.7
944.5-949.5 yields 7.15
